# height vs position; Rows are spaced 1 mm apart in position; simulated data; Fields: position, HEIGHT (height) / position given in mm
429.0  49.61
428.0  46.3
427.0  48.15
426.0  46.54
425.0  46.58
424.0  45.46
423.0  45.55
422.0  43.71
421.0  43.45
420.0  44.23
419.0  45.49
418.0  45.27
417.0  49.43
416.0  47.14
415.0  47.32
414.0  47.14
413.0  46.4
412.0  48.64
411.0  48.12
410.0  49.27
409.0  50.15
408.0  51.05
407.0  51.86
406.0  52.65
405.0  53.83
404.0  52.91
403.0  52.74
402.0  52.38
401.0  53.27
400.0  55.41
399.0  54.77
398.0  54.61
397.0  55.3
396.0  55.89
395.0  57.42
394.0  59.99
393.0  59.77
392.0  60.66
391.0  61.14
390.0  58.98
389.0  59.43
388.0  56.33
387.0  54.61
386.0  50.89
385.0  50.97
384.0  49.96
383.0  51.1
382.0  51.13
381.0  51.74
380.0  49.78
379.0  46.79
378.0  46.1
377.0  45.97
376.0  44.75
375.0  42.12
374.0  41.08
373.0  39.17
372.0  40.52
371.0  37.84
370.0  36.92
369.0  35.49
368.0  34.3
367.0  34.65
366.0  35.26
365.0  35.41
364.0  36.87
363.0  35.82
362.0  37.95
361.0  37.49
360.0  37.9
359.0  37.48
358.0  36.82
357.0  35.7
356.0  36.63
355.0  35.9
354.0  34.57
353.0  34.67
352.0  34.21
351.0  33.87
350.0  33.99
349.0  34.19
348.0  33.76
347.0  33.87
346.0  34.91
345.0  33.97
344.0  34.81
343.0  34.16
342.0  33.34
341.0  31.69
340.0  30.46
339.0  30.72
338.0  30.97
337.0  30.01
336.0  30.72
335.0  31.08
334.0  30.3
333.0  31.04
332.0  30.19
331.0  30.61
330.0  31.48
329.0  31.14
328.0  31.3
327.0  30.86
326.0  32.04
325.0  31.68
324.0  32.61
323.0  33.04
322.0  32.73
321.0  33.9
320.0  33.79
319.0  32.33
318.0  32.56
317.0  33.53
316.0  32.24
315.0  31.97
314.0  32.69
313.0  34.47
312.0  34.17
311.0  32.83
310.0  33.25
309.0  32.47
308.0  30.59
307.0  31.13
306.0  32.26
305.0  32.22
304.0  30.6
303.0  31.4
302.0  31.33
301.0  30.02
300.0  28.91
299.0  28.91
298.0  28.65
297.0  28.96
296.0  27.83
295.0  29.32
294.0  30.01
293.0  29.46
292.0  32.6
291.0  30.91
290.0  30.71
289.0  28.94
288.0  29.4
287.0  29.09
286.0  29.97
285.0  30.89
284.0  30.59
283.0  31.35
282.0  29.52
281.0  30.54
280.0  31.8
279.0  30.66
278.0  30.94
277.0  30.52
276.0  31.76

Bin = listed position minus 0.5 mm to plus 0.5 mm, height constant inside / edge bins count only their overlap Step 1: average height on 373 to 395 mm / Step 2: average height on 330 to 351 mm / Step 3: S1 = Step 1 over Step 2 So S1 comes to 1.61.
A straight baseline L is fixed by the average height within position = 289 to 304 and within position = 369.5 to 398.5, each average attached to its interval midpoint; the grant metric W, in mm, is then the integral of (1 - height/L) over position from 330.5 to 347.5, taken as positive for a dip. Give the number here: 3.4 mm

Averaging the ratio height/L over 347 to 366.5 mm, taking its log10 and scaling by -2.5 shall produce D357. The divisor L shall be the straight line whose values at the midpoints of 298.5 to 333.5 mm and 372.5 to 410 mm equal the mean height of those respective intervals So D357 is 0.20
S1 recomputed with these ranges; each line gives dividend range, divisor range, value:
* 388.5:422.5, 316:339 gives 1.64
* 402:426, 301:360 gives 1.47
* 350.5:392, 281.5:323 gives 1.37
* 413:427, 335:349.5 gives 1.41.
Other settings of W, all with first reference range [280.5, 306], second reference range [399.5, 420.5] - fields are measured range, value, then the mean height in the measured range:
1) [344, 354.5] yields 1.4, 34.2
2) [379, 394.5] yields -3.0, 54.8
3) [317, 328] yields 0.8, 32.5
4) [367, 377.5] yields 0.9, 39.6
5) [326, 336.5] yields 1.6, 30.9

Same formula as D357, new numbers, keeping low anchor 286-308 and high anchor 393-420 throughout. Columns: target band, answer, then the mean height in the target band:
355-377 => 0.16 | 37.8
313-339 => 0.12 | 31.8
